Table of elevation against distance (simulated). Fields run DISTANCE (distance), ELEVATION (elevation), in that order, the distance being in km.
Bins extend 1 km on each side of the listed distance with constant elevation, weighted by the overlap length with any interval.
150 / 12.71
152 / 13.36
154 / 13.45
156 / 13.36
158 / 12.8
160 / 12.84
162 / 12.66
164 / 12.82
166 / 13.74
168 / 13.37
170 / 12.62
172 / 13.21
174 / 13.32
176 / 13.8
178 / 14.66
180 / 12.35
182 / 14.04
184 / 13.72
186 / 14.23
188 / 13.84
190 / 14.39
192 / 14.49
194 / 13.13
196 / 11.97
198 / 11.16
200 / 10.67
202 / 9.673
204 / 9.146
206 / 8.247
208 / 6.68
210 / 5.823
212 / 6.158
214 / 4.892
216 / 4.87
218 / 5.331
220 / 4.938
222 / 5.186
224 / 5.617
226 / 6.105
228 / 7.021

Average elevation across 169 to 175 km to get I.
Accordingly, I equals 13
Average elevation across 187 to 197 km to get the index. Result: 13.6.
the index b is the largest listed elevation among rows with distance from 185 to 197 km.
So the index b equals 14.49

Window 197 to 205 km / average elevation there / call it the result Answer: 10.2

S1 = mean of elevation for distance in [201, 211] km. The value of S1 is 7.91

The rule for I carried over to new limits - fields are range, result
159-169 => 13.1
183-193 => 14.1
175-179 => 14.2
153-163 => 13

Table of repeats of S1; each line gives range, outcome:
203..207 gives 8.7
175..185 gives 13.7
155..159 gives 13.1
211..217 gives 5.31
